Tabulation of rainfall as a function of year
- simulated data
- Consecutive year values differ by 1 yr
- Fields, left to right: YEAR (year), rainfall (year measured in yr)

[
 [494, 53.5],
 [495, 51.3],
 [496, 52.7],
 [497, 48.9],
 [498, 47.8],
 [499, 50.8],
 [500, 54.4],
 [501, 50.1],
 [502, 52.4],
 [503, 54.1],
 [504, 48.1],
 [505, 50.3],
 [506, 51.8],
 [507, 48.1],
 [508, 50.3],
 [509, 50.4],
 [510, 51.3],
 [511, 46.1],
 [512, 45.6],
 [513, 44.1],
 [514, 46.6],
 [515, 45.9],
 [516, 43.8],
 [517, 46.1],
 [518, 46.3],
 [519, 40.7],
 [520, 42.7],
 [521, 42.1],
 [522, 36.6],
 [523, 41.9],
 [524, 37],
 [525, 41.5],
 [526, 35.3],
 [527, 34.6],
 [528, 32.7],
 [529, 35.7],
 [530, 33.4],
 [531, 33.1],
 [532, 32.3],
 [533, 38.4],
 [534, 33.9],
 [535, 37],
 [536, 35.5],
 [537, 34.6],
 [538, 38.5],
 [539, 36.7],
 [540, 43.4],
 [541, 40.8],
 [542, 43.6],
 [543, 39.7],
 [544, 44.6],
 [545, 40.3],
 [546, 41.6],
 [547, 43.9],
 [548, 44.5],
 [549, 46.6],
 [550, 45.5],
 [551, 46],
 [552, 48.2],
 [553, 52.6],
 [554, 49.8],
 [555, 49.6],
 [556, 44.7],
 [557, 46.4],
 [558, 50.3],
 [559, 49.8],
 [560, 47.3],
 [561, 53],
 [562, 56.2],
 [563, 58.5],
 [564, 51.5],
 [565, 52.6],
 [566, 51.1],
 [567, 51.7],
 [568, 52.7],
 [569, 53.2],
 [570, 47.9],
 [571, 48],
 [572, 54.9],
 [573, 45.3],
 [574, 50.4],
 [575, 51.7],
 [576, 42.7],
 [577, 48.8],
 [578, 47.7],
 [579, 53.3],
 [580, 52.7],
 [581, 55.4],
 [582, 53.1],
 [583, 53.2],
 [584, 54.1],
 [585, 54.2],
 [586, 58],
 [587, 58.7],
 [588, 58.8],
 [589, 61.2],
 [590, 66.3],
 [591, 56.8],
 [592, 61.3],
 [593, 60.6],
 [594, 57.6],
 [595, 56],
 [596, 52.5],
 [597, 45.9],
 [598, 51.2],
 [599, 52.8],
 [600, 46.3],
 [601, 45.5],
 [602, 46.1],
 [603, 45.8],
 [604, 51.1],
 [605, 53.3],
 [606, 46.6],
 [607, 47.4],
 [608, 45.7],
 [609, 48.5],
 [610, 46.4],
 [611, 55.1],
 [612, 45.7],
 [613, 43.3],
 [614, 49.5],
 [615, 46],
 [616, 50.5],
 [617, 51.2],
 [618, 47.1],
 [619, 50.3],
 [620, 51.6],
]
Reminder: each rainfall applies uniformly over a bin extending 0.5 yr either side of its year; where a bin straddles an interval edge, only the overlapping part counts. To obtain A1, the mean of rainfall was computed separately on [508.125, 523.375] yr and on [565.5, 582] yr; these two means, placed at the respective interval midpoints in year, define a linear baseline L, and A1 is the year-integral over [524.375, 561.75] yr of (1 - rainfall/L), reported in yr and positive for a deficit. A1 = 4.5 yr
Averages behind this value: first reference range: 44.8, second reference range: 50.5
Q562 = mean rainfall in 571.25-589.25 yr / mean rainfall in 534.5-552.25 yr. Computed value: 1.27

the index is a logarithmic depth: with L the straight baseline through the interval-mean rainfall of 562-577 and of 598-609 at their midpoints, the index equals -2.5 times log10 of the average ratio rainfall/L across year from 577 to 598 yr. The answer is -0.13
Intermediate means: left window 51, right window 48.2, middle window 55.6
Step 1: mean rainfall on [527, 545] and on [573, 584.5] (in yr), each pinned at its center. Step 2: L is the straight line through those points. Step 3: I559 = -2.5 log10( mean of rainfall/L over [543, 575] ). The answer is -0.10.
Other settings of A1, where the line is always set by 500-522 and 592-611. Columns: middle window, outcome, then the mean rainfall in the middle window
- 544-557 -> 0.70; 46.1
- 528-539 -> 2.96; 35.2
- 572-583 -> -0.19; 50.5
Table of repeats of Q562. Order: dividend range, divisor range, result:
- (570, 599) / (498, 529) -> 1.19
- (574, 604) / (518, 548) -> 1.38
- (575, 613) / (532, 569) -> 1.15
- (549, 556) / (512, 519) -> 1.07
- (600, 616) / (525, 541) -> 1.33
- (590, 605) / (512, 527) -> 1.25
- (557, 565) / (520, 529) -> 1.37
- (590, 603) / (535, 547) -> 1.33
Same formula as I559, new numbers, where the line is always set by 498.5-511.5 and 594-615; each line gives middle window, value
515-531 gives 0.27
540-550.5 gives 0.16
